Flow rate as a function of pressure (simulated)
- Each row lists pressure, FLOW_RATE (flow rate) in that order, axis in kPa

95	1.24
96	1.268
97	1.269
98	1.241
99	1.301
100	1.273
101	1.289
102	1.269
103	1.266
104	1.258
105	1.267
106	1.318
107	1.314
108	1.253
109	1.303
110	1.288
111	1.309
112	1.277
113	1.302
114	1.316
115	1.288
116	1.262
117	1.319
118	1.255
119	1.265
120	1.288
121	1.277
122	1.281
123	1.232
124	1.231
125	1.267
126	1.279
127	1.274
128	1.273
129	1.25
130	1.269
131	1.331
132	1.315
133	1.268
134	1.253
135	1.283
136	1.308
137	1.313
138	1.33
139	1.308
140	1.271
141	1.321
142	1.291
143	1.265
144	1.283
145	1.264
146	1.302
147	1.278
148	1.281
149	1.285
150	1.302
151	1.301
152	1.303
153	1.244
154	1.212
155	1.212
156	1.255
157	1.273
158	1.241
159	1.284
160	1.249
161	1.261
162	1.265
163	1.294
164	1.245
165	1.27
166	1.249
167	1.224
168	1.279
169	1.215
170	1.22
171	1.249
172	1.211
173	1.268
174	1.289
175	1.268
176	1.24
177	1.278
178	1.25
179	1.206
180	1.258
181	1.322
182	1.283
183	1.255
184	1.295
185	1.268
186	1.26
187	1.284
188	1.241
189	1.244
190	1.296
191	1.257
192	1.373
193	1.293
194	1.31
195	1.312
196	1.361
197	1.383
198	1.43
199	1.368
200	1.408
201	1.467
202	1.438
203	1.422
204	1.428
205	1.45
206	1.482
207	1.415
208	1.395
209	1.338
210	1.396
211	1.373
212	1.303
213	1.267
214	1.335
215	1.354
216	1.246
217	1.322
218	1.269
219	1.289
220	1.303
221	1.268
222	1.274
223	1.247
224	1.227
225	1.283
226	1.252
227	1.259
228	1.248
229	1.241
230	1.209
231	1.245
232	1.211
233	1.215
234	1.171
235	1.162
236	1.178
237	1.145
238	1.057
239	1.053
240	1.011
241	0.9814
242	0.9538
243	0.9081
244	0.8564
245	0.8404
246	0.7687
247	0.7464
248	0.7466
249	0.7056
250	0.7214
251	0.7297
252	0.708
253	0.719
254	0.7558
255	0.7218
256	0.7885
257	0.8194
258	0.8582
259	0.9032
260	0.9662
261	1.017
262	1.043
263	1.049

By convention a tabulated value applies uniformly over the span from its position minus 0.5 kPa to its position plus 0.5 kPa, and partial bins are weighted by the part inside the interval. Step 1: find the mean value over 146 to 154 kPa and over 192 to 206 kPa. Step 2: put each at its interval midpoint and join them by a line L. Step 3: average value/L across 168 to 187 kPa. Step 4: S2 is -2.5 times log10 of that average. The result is 0.07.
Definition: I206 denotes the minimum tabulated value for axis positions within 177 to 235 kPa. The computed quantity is 1.162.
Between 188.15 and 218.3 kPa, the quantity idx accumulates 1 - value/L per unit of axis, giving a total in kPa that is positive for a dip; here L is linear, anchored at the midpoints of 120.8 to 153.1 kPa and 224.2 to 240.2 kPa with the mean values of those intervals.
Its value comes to -3.5 kPa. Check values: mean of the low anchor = 1.28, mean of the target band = 1.36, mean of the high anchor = 1.19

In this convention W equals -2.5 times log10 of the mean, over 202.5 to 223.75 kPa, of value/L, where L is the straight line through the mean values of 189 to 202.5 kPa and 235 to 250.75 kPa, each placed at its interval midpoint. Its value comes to -0.125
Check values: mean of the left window 1.36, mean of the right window 0.917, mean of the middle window 1.34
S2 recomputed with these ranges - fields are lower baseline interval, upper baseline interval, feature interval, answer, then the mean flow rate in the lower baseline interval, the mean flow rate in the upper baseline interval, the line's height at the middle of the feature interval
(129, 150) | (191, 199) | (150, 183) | 0.05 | 1.29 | 1.35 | 1.32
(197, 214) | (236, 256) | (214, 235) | -0.11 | 1.4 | 0.856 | 1.14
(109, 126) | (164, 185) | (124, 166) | -0.01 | 1.28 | 1.26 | 1.27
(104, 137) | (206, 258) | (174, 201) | -0.11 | 1.28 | 1.1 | 1.17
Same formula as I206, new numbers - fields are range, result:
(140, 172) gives 1.211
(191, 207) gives 1.257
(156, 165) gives 1.241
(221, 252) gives 0.7056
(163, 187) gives 1.206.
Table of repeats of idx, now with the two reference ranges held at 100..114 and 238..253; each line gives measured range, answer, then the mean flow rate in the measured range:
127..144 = -1.4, 1.29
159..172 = -1.8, 1.25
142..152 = -1.1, 1.29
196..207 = -4.9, 1.42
